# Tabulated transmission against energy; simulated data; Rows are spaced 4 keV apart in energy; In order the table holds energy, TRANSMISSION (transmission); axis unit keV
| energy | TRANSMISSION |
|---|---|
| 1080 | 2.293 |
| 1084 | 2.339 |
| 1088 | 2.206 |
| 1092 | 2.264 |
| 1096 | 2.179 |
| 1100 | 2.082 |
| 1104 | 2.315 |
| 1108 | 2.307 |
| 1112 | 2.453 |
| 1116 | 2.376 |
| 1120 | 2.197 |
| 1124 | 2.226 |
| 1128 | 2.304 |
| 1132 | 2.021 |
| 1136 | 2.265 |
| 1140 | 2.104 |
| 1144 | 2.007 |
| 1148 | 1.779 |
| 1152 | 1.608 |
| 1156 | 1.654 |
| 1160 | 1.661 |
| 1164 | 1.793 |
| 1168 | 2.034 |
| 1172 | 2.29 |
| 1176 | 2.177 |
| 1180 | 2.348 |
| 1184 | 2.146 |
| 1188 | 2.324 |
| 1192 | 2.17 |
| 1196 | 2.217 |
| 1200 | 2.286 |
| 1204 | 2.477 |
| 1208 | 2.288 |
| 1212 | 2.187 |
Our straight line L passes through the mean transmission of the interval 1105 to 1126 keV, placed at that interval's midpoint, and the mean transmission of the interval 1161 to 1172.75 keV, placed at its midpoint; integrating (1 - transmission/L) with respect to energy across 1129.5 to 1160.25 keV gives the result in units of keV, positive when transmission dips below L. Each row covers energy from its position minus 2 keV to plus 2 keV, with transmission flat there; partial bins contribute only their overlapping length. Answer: 3.2 keV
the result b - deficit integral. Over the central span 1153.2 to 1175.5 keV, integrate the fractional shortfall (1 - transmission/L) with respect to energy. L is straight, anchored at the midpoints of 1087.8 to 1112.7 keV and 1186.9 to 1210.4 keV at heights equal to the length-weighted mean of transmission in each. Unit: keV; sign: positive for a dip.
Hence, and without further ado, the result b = 3.7 keV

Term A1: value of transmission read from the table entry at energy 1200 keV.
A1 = 2.286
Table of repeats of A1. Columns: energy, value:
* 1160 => 1.661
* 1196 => 2.217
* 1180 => 2.348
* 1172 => 2.29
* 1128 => 2.304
